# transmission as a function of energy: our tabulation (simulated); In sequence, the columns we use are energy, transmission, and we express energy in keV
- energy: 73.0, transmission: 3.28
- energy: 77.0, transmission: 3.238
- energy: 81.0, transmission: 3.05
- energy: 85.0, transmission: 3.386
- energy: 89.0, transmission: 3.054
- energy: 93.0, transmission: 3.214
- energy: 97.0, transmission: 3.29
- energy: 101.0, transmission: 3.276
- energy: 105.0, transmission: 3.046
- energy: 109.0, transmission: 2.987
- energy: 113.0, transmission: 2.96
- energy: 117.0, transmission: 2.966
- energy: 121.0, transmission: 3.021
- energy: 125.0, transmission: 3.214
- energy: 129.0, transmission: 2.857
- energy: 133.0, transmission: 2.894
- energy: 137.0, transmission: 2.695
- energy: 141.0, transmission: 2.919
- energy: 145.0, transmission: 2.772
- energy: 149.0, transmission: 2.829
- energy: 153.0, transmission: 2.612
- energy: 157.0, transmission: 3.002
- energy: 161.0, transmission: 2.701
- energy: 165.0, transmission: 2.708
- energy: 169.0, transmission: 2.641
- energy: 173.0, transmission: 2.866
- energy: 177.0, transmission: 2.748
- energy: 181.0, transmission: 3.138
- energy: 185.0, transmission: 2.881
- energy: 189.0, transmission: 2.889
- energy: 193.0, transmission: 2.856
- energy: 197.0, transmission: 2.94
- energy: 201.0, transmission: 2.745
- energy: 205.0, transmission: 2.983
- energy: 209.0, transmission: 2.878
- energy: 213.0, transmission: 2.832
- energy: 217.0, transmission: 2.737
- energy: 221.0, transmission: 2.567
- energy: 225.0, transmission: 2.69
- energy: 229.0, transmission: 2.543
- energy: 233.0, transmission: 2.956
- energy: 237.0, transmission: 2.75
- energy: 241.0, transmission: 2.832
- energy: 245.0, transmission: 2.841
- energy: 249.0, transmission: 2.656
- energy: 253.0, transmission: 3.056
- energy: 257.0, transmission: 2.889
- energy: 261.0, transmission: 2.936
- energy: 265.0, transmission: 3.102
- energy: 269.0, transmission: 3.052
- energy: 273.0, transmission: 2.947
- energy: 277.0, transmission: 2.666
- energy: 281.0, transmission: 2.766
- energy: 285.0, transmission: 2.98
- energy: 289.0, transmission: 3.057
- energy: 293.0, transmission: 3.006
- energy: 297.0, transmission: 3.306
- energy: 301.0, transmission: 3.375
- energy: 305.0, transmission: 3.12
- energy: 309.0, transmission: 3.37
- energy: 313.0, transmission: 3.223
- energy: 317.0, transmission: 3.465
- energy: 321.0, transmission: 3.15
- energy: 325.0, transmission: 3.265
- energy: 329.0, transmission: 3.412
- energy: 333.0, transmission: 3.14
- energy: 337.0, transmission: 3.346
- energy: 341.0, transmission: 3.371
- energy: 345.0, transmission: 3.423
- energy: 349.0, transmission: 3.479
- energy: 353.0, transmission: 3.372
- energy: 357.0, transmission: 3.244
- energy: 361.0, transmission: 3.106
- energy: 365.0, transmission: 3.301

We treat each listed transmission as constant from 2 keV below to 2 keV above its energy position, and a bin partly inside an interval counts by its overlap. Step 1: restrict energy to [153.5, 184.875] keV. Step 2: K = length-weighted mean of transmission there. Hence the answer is 2.82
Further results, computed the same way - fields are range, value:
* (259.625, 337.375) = 3.13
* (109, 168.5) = 2.87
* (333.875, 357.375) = 3.37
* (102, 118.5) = 3.01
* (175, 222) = 2.86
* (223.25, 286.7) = 2.85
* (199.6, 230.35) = 2.75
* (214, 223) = 2.67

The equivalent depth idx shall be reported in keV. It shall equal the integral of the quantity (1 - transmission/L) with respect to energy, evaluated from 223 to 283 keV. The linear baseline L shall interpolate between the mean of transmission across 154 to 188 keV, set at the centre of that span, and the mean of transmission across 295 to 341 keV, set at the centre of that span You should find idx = 4.71 keV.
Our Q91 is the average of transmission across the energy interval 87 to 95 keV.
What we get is 3.13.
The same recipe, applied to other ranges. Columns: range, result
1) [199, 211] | 2.87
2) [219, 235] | 2.69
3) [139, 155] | 2.78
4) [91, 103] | 3.26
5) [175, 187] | 2.92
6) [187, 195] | 2.87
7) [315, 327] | 3.29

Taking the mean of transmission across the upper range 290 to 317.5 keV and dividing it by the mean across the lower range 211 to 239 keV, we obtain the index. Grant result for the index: 1.19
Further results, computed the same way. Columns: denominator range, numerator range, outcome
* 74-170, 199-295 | 0.96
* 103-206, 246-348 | 1.09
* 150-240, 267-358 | 1.14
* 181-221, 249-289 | 1.02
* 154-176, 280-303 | 1.12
